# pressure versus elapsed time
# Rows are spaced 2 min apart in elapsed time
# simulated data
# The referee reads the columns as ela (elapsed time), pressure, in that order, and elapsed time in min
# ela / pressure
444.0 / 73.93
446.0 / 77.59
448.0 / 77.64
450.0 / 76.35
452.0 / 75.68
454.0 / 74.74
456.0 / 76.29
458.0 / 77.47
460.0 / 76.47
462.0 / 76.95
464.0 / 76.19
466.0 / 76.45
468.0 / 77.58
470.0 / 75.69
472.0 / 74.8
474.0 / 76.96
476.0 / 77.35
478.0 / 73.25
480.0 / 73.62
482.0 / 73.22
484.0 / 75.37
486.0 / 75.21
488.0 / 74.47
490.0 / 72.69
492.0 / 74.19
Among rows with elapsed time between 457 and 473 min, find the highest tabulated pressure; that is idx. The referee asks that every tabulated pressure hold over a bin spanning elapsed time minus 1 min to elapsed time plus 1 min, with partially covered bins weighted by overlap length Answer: 77.58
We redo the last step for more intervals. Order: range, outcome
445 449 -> 77.64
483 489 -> 75.37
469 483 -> 77.35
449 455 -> 76.35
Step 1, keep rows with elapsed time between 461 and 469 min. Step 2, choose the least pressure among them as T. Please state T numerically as 76.19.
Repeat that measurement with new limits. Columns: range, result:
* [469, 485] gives 73.22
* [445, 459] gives 74.74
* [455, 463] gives 76.29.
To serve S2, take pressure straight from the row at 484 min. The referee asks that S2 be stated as 75.37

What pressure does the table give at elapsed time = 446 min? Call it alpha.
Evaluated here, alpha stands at 77.59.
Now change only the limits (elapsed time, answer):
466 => 76.45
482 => 73.22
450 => 76.35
